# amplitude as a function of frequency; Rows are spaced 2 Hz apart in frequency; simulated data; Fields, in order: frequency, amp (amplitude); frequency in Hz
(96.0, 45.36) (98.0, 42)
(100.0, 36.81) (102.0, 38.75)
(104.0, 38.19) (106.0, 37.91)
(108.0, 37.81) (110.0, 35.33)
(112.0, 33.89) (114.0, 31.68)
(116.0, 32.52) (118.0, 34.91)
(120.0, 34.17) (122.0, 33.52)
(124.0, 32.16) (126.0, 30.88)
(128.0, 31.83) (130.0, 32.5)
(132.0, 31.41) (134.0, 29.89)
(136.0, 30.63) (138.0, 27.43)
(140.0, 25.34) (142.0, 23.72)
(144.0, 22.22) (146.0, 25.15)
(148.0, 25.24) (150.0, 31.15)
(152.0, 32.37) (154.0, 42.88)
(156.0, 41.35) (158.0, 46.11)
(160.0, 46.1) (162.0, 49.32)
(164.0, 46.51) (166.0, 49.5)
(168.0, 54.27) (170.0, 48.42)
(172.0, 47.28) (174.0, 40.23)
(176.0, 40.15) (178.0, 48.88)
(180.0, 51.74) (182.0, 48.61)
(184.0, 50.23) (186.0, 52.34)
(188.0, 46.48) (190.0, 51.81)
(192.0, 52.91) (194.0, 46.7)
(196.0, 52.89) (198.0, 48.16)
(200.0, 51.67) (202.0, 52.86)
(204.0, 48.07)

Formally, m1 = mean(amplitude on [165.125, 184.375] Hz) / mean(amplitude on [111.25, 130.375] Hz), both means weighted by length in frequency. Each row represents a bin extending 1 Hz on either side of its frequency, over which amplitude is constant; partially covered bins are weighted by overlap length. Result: 1.5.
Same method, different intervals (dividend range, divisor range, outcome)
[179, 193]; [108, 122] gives 1.49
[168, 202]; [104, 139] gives 1.48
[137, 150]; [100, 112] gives 0.68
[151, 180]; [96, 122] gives 1.25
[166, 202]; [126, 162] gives 1.51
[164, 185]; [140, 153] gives 1.80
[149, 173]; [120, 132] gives 1.38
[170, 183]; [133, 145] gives 1.75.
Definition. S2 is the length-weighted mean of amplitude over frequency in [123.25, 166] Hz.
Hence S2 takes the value 33.9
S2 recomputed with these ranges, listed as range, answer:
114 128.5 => 32.8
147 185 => 44.2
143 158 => 32.5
